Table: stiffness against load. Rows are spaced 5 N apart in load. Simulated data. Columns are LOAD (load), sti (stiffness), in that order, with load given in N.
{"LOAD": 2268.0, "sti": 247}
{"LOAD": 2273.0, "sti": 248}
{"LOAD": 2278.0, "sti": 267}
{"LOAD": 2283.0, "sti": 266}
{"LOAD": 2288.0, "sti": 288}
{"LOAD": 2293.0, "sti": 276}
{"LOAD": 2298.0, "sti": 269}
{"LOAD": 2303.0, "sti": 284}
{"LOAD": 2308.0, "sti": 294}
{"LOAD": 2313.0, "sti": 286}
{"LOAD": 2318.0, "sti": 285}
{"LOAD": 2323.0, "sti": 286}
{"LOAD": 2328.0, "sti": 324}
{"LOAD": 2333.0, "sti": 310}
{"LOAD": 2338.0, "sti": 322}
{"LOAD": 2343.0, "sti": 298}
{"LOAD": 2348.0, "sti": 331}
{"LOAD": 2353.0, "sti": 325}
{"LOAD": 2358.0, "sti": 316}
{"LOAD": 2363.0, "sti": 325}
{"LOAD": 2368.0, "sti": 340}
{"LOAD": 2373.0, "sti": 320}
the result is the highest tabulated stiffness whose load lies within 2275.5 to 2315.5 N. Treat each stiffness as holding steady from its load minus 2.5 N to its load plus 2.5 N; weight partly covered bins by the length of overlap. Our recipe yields 294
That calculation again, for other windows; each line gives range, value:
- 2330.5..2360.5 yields 331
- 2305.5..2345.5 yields 324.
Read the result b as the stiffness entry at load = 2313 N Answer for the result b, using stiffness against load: 286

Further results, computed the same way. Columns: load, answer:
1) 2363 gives 325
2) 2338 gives 322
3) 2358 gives 316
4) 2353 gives 325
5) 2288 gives 288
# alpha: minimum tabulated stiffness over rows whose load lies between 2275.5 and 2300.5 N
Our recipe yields 266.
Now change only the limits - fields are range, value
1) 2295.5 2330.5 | 269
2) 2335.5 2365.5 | 298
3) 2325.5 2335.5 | 310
